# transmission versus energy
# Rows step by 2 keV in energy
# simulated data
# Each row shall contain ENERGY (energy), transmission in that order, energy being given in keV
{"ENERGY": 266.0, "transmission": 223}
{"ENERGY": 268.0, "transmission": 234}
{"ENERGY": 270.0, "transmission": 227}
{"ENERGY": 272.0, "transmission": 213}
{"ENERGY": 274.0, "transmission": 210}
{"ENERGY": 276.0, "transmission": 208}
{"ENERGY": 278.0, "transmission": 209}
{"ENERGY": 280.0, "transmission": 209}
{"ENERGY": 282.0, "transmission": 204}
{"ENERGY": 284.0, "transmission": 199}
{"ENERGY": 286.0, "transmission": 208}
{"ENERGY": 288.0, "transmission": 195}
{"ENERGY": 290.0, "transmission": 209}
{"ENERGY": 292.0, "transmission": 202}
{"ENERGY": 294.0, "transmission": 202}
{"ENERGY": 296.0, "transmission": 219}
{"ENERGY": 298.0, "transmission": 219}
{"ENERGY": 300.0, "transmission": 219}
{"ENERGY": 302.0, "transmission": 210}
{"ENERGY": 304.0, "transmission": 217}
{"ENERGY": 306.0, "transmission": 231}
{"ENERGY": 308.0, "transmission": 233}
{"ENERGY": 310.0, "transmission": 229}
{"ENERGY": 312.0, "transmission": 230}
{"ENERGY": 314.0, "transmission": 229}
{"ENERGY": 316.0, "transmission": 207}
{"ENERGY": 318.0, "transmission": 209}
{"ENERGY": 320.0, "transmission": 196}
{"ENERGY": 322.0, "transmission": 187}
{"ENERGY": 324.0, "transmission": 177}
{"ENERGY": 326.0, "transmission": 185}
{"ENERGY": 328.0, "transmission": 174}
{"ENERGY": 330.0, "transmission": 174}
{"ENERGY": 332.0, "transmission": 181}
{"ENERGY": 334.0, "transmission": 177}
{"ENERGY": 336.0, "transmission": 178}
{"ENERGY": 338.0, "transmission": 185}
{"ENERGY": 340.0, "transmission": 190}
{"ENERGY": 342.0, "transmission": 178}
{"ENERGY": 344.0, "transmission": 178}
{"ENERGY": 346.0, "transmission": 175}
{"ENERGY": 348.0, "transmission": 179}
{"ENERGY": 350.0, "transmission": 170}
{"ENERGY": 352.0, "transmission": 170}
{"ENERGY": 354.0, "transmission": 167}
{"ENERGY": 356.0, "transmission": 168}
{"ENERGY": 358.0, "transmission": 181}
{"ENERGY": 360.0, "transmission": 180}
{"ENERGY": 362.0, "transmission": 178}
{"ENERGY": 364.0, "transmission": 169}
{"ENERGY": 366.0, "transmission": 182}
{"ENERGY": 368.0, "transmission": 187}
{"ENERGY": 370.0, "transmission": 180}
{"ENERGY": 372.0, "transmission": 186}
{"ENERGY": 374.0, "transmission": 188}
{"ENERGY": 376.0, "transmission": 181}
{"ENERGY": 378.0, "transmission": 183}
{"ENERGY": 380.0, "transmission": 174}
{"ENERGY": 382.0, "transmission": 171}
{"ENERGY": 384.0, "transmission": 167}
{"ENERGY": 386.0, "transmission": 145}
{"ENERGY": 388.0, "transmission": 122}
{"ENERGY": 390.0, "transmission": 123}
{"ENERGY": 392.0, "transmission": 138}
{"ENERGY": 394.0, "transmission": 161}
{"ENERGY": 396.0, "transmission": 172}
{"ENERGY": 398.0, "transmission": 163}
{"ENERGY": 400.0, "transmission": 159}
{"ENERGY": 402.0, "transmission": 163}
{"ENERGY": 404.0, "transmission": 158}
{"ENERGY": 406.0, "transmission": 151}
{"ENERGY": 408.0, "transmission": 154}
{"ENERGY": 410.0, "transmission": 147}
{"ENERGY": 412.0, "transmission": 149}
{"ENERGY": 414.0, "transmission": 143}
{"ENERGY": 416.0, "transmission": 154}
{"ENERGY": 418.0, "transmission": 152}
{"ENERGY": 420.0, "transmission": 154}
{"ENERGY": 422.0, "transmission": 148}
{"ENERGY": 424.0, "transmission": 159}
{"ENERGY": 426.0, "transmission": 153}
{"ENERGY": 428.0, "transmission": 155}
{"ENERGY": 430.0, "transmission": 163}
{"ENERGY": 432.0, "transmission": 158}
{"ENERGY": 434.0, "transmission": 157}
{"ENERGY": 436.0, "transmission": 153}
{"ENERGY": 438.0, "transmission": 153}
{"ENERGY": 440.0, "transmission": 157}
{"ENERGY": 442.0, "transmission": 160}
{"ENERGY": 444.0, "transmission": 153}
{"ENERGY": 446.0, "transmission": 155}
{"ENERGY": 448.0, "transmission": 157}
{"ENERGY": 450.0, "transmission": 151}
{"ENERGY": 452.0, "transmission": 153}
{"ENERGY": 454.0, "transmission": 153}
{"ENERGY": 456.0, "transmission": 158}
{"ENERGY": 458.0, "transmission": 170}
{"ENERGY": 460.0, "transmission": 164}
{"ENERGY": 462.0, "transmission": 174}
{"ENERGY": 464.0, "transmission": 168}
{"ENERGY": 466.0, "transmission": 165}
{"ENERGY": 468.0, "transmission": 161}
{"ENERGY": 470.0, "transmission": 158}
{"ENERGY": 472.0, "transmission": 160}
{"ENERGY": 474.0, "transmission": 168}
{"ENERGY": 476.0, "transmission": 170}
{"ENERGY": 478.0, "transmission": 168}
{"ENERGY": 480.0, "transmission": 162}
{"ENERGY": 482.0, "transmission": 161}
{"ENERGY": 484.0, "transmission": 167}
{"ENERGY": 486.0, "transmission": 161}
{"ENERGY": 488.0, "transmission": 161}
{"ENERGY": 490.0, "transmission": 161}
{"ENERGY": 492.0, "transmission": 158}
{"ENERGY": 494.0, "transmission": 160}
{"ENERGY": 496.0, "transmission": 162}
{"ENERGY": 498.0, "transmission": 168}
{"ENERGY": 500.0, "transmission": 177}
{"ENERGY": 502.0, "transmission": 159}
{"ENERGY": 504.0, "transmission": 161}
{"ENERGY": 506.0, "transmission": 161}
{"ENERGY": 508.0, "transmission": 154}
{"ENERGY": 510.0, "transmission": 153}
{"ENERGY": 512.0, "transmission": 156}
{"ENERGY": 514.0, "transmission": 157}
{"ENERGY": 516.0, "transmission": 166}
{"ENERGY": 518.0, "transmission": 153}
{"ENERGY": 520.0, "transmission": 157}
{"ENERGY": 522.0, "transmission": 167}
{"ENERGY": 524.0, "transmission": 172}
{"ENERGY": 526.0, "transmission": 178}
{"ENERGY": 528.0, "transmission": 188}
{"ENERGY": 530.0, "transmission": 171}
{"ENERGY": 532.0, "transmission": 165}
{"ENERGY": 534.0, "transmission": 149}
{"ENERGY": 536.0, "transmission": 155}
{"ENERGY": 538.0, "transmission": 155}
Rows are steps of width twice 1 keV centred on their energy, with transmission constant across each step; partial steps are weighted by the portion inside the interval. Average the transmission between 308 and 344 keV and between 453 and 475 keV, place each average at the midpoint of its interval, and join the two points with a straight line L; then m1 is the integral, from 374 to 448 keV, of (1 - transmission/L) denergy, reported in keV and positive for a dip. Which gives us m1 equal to 8.0 keV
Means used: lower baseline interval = 194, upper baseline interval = 164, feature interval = 156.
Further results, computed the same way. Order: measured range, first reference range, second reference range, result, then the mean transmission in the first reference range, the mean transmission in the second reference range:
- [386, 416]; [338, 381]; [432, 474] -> 3.47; 178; 159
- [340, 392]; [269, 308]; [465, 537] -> 6.17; 212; 163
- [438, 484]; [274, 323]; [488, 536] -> 3.52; 212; 163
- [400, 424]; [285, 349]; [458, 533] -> 3.72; 199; 164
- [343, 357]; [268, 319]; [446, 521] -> 1.84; 214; 161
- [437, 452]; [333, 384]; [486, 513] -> 1.12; 178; 161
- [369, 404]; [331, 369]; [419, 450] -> 1.04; 178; 156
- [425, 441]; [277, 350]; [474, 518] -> 1.72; 200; 162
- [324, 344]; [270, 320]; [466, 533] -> 2.34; 213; 164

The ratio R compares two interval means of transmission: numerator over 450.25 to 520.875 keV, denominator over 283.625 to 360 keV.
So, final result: 0.8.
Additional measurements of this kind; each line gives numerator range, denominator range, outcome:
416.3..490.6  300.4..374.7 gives 0.84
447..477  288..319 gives 0.75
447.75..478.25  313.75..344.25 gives 0.87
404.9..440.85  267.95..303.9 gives 0.73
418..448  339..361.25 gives 0.88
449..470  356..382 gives 0.90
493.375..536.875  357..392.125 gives 0.96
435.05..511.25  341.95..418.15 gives 0.97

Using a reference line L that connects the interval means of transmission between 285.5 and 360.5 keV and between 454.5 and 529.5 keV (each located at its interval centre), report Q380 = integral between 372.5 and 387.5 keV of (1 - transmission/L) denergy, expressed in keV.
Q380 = 1.1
